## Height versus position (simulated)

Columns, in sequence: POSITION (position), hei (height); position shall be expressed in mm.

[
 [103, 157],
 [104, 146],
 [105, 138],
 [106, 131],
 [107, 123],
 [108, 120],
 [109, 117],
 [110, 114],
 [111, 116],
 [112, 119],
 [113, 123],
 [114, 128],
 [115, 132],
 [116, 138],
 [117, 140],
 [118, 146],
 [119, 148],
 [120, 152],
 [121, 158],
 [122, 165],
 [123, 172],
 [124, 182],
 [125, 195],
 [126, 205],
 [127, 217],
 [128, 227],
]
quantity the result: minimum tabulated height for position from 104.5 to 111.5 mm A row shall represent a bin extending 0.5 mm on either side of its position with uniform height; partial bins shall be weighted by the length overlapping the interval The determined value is 114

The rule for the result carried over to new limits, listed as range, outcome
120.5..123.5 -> 158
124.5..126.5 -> 195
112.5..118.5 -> 123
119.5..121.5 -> 152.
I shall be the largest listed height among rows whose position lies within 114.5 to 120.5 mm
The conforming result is 152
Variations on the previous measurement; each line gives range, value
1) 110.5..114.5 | 128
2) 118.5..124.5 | 182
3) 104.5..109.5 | 138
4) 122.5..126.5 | 205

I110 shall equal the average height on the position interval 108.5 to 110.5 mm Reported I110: 116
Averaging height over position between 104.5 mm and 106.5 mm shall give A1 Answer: 134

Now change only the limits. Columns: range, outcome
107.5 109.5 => 118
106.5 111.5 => 118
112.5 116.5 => 130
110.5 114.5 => 122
